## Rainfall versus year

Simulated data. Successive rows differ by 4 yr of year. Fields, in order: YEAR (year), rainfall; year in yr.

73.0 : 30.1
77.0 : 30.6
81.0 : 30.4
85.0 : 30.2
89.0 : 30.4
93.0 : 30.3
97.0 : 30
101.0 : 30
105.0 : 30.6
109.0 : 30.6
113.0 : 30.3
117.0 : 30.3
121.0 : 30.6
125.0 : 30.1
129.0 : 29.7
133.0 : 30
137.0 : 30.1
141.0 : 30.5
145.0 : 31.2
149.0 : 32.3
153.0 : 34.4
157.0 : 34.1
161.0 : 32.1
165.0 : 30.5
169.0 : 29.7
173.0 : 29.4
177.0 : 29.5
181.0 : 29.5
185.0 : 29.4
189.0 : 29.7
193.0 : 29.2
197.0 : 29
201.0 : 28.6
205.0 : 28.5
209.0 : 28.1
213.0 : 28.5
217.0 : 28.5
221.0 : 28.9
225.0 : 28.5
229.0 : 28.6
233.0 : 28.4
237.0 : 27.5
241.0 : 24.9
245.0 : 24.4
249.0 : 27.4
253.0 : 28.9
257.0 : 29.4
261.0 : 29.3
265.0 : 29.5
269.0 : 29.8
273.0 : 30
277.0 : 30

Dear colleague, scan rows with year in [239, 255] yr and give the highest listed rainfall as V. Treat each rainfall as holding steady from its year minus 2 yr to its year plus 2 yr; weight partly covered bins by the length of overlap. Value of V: 28.9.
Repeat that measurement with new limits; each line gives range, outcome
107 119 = 30.6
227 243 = 28.6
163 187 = 30.5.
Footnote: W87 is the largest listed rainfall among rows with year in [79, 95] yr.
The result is 30.4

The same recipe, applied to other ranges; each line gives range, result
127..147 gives 31.2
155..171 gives 34.1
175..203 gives 29.7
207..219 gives 28.5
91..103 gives 30.3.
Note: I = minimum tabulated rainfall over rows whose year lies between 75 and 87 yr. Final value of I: 30.2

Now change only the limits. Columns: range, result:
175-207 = 28.5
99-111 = 30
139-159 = 30.5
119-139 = 29.7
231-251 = 24.4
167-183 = 29.4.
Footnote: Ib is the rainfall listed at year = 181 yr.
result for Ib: 29.5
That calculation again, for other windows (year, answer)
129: 29.7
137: 30.1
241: 24.9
